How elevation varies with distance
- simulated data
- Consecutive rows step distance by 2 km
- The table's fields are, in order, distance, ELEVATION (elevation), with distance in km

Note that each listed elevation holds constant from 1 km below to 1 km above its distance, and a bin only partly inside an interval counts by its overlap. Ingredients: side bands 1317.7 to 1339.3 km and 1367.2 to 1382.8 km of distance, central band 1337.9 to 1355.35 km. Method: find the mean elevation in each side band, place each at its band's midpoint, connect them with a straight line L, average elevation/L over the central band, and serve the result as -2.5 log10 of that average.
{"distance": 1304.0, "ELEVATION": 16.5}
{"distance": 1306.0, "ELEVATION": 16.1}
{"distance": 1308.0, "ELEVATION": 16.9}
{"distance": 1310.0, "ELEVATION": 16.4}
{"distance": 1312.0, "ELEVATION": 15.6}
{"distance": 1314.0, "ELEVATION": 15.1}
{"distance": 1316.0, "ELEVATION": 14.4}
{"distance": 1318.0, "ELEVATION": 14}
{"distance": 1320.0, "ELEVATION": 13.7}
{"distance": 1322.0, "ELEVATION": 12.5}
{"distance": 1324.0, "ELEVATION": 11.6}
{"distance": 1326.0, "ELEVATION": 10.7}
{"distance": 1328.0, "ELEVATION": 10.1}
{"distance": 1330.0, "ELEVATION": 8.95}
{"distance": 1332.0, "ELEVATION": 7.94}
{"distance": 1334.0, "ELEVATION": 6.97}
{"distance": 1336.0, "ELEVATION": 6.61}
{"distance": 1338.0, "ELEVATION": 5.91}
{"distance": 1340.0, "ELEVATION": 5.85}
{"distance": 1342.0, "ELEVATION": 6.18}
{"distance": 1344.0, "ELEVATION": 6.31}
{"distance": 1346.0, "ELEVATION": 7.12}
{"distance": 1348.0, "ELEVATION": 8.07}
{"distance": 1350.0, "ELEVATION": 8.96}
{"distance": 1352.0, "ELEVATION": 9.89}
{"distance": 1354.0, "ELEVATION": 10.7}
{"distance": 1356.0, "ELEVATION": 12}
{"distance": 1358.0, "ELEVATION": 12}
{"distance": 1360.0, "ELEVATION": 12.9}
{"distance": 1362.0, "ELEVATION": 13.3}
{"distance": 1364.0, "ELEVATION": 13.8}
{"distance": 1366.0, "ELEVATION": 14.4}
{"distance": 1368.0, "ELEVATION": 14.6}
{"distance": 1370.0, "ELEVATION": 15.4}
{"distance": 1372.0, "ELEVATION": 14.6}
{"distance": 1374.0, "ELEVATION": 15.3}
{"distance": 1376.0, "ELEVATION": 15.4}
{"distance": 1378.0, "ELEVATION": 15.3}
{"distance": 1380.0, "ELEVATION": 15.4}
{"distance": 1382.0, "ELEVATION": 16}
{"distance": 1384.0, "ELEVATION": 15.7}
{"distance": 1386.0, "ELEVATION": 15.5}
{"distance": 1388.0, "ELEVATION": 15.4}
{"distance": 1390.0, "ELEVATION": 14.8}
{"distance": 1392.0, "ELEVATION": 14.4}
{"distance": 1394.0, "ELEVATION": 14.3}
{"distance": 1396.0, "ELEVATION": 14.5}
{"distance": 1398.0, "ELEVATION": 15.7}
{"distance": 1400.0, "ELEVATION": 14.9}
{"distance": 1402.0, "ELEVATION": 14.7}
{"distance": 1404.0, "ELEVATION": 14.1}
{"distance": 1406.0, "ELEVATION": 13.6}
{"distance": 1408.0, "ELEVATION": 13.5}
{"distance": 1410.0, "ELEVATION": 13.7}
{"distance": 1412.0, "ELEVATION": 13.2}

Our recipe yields 0.460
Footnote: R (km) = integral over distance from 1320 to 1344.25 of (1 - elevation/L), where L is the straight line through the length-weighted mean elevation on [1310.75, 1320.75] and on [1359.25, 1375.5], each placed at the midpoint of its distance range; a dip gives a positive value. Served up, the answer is 9.9 km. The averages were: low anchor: 14.6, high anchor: 14.3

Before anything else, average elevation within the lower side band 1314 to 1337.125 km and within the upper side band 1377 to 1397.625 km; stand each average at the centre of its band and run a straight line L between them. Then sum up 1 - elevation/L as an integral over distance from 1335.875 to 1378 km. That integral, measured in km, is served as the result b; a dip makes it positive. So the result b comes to 6.8 km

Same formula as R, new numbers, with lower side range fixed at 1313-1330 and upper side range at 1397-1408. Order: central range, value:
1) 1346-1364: 3.3 km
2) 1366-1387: -2.1 km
